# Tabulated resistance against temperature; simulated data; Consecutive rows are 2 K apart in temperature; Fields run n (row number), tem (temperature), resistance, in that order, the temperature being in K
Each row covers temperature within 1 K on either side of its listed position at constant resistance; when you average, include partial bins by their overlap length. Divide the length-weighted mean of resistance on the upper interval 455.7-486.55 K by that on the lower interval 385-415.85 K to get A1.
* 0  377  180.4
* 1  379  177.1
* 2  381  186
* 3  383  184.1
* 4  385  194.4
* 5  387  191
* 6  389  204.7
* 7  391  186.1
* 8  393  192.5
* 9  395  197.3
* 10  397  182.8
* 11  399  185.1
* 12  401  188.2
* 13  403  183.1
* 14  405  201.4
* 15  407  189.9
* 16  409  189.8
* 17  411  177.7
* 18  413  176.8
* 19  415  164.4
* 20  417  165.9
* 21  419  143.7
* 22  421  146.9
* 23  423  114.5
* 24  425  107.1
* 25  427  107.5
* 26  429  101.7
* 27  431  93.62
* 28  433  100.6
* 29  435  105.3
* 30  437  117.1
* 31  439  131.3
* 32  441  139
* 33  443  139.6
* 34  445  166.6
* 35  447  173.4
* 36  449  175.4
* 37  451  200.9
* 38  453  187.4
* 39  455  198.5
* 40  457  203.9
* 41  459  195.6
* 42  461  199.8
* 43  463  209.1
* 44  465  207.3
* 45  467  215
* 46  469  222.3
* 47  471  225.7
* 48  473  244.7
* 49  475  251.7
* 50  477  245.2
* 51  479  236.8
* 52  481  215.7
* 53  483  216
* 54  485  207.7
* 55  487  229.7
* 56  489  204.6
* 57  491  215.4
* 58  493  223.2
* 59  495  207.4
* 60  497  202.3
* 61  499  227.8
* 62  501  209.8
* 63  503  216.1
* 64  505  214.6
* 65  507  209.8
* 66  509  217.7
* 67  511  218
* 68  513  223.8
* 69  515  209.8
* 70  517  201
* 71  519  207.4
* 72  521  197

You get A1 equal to 1.17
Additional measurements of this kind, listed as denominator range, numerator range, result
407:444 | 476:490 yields 1.63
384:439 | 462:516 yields 1.38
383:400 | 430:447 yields 0.66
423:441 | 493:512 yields 1.95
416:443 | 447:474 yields 1.69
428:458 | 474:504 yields 1.48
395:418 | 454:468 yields 1.12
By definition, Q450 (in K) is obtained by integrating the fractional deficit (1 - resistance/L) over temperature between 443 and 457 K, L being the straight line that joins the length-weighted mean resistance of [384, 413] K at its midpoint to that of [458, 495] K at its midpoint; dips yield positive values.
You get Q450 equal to 1.9 K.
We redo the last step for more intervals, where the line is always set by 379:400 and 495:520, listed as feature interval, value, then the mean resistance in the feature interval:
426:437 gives 5.3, 103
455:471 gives -0.3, 208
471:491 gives -1.9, 227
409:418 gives 1.0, 173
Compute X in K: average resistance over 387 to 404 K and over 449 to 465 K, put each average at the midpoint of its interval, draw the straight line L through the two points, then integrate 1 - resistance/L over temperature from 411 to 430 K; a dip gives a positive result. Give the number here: 5.37 K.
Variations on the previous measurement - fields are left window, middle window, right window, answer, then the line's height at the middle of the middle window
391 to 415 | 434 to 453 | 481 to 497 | 4.6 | 200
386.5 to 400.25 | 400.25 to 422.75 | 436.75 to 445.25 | -0.2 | 171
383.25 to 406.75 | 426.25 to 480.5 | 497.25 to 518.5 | 6.8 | 203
